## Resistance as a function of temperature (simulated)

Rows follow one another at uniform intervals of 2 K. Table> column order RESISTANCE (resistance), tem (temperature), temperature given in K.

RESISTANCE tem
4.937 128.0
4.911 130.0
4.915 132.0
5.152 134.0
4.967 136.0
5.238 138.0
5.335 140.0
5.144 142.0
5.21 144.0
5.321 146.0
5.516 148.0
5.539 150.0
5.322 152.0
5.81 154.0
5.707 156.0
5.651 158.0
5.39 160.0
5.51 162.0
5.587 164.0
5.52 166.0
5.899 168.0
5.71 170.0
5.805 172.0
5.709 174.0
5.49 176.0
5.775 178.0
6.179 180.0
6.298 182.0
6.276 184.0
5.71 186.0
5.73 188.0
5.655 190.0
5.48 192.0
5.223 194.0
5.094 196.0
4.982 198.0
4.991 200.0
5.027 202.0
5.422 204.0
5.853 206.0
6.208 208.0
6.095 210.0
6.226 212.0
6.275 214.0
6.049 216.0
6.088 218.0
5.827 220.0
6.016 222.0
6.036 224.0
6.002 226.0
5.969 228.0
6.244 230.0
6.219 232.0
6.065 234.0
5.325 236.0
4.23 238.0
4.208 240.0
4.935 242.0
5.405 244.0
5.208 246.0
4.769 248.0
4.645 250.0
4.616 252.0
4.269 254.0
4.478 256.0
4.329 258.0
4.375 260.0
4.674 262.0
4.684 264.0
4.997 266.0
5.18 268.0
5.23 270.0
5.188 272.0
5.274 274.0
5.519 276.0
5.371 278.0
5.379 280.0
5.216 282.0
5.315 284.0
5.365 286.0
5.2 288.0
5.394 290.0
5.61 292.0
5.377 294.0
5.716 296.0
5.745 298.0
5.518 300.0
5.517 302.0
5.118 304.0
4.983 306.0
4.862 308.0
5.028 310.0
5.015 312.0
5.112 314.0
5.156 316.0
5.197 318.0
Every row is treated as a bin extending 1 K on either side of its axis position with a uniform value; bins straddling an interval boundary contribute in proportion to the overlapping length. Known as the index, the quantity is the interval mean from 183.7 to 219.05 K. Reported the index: 5.68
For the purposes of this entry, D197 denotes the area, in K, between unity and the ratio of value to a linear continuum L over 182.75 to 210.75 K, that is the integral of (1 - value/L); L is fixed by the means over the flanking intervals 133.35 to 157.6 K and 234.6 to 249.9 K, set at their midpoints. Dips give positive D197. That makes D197 -2.4 K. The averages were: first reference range 5.37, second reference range 4.89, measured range 5.56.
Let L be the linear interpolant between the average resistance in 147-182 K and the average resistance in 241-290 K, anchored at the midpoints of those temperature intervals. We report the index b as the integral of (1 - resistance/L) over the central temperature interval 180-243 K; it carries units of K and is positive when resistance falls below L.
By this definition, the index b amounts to -3.8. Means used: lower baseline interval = 5.67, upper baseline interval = 4.99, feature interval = 5.68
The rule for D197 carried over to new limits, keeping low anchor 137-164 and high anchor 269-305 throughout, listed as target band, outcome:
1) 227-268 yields 3.2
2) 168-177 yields -0.4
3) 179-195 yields -1.1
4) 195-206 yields 0.5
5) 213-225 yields -1.4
